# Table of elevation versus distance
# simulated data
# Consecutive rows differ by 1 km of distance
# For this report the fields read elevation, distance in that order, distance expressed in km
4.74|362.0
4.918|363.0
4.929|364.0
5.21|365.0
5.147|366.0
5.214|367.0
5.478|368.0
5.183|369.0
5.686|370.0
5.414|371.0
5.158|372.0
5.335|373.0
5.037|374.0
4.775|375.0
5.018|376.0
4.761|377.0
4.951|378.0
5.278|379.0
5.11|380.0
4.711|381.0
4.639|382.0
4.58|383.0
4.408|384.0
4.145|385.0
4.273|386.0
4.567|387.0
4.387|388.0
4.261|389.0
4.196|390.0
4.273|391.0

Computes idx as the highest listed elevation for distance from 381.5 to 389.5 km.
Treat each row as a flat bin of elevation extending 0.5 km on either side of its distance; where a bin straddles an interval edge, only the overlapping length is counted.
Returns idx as 4.639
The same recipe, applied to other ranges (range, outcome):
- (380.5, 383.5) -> 4.711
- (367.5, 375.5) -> 5.686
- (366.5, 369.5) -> 5.478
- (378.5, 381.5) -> 5.278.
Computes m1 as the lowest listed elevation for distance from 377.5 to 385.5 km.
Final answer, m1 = 4.145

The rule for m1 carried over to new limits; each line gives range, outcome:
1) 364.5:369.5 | 5.147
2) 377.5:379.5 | 4.951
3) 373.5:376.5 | 4.775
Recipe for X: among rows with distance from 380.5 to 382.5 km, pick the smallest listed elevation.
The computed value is 4.639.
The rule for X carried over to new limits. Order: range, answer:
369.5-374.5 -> 5.037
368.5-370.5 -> 5.183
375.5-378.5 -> 4.761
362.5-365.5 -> 4.918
